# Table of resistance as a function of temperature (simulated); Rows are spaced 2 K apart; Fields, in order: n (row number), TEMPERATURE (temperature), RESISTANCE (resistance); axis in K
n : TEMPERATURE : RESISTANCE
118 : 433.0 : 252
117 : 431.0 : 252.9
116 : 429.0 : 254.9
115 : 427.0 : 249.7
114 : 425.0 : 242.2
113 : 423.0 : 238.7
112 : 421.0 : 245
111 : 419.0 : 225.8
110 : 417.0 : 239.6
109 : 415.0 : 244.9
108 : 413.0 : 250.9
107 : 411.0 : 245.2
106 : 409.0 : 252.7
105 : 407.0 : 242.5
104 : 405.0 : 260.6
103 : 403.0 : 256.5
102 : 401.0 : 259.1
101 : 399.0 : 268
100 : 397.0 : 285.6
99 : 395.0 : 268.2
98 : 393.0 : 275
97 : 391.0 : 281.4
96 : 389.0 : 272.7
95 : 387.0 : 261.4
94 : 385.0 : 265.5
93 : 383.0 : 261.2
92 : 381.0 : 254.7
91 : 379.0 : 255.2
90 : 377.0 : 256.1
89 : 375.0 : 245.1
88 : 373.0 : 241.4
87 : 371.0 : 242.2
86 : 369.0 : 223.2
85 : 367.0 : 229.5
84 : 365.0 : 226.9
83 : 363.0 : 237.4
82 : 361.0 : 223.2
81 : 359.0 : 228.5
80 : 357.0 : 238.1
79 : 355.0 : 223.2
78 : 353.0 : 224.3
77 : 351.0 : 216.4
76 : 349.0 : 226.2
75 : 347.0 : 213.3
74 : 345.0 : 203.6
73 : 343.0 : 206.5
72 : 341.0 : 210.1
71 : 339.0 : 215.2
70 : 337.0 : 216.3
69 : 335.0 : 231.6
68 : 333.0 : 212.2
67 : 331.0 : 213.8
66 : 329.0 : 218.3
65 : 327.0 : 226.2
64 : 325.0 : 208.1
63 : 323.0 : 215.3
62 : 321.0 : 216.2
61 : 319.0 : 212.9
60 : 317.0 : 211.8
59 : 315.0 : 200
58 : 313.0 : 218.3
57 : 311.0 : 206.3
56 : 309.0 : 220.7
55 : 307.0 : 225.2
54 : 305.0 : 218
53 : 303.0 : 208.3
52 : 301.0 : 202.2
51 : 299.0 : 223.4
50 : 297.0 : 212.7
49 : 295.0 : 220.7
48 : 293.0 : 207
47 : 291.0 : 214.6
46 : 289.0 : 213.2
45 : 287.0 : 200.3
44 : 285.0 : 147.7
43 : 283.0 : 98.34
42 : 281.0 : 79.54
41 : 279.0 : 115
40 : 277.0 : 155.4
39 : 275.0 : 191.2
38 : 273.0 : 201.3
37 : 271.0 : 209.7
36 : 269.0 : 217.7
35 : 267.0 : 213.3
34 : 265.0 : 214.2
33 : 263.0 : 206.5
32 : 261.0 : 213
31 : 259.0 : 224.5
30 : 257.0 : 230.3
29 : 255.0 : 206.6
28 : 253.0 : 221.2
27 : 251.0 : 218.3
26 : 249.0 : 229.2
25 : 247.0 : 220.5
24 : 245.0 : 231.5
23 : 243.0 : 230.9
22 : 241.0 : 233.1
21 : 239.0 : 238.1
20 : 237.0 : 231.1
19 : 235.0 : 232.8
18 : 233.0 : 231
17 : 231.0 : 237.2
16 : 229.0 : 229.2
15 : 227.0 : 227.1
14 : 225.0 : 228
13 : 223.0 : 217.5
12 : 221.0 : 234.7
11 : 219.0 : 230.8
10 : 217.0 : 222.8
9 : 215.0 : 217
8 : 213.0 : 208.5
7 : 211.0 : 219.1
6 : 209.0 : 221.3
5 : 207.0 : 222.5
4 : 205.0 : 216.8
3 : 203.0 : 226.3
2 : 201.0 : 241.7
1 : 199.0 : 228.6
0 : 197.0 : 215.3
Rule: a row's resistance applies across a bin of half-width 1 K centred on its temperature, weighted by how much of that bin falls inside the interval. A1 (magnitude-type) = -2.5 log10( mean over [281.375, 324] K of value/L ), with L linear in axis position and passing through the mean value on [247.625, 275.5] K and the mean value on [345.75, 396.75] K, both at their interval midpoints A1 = 0.12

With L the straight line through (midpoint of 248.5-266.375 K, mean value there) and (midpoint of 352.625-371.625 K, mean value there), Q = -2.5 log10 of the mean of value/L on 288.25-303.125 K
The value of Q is 0.05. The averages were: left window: 218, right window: 230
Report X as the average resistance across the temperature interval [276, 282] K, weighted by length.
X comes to 117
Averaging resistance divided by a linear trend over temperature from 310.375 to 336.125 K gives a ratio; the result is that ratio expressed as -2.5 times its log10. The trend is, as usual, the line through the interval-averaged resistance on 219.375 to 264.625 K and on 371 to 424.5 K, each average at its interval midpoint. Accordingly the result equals 0.13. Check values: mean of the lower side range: 226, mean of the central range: 215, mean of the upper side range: 256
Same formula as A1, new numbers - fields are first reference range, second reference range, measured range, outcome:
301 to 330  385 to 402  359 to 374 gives 0.09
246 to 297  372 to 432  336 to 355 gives 0.07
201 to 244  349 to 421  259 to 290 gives 0.28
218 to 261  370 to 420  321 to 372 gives 0.12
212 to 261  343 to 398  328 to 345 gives 0.11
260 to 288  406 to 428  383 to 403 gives -0.16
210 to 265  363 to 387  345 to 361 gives 0.09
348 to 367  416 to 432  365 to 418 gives -0.08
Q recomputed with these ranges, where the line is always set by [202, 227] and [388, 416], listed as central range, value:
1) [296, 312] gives 0.13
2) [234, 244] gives -0.03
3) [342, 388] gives 0.09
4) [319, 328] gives 0.14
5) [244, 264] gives 0.05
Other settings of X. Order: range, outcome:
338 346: 209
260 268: 212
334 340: 221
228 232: 233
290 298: 214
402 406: 259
